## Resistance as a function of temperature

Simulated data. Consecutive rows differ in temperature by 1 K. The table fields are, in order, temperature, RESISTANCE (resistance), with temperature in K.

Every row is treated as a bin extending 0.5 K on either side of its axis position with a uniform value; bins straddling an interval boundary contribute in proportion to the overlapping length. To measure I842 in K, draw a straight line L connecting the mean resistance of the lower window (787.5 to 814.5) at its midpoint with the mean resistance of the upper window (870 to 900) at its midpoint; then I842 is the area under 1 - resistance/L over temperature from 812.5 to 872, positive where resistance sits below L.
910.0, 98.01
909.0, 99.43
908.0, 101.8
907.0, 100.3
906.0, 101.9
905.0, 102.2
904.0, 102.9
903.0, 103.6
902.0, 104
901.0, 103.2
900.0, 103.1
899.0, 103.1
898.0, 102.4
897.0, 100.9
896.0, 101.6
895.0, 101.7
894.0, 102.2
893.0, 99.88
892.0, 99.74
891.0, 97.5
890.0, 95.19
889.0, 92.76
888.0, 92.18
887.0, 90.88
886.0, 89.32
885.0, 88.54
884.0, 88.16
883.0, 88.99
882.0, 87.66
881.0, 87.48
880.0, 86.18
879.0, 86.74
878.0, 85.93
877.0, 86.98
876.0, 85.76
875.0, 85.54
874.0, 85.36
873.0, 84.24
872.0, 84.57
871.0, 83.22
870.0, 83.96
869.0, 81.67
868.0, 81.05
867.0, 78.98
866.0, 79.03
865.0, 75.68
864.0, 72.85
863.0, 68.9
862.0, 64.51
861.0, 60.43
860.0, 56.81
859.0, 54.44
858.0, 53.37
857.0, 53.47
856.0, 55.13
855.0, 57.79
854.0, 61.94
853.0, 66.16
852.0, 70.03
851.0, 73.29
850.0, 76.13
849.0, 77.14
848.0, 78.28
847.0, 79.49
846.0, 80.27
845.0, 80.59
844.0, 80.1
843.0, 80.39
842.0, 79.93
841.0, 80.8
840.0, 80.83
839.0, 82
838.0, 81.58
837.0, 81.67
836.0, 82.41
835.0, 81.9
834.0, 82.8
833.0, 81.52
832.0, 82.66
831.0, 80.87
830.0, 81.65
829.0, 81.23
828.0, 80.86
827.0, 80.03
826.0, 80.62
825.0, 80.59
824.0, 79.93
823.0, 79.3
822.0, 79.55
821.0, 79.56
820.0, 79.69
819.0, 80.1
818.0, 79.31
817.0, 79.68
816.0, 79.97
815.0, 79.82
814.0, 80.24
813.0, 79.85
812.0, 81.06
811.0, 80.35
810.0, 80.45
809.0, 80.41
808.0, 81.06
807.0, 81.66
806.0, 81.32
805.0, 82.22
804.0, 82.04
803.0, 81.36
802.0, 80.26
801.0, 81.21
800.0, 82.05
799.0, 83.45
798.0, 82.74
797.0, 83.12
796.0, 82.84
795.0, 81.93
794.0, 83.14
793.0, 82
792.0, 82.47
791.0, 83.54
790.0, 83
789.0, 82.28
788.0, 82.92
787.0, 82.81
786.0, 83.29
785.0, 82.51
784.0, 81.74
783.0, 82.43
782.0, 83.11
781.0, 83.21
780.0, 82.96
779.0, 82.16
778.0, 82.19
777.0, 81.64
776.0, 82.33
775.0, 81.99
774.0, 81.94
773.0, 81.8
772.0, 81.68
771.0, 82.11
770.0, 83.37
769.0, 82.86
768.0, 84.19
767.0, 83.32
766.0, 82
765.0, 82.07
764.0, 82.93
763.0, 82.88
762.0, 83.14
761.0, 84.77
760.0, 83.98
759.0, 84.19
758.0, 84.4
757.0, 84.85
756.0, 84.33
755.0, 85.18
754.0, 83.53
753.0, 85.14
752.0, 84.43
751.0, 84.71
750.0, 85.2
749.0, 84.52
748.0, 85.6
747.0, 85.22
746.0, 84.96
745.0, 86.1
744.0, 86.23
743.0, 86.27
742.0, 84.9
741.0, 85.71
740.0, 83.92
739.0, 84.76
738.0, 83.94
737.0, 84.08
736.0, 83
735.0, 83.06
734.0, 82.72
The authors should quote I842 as 7.2 K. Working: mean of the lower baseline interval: 81.8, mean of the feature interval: 76.1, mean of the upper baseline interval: 91.9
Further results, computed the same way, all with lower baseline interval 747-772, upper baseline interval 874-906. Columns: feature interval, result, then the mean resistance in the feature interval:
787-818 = 2.1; 81.6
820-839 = 1.9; 81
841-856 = 2.9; 74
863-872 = 1.3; 79.2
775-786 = 0.4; 82.4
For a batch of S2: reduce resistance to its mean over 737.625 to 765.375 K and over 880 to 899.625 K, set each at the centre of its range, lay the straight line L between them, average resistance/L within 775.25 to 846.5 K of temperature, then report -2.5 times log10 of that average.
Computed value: 0.097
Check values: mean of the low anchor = 84.6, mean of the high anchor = 95.1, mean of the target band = 81.4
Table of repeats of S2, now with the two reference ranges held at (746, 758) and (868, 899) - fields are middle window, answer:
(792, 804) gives 0.06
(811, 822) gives 0.10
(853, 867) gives 0.38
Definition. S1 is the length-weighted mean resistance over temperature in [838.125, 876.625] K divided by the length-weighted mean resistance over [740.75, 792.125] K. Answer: 0.89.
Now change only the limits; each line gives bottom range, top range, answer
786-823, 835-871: 0.90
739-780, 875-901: 1.12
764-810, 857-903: 1.05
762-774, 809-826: 0.97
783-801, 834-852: 0.96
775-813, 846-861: 0.80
